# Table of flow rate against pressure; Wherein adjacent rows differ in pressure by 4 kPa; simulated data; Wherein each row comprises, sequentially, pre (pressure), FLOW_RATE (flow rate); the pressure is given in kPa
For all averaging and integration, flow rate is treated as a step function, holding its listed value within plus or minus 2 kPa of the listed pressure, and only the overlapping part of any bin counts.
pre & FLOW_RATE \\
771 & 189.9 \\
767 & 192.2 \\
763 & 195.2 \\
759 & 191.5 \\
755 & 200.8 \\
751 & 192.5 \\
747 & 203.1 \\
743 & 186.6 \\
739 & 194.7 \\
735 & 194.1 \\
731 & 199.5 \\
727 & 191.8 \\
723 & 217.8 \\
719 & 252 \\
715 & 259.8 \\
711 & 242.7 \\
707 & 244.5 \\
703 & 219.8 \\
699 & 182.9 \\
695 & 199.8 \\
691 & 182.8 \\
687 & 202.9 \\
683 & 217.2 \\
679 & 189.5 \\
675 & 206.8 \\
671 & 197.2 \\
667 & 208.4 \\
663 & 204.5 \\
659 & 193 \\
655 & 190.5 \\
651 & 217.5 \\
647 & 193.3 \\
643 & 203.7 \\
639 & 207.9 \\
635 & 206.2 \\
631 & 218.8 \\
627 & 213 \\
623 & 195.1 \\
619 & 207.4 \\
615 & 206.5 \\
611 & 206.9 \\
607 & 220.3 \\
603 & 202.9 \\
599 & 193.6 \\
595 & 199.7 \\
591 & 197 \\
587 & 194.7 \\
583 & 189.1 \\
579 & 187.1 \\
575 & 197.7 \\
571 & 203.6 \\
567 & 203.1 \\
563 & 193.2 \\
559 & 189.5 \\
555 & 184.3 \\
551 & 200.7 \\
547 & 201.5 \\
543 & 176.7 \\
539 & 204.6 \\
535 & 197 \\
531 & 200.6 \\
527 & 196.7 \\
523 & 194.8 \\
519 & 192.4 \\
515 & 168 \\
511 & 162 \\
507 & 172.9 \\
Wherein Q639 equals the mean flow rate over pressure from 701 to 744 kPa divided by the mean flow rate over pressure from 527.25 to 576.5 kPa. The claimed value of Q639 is 1.1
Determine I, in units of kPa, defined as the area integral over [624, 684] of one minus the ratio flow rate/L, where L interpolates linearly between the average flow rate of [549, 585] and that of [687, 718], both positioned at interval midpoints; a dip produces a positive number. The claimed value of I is 1.7 kPa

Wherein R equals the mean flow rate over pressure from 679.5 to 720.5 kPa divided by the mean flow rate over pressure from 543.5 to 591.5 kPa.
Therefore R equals 1.1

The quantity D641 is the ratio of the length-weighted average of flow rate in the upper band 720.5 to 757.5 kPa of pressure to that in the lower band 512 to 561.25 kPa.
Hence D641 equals 1.04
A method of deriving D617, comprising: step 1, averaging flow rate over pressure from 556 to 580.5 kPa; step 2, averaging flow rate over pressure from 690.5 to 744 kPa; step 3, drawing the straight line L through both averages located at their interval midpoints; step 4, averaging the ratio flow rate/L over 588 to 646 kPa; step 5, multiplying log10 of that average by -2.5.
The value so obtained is -0.02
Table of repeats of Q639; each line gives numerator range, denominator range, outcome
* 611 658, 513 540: 1.06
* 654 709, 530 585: 1.04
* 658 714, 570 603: 1.06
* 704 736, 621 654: 1.10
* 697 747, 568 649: 1.06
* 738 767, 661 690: 0.96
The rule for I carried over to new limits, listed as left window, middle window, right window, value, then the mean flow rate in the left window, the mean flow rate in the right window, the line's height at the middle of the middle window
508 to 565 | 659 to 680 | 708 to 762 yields 0.2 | 190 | 210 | 203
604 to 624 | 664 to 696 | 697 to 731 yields 2.7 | 208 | 225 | 219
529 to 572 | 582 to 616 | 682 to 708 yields -0.4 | 196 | 205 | 199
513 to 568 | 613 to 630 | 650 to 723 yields -0.2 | 193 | 212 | 203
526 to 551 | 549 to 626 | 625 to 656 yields 1.1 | 197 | 207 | 201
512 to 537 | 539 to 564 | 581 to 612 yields 0.3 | 190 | 200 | 194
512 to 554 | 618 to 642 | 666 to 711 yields -0.8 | 192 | 206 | 201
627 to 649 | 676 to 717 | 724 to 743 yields -3.0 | 207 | 195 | 200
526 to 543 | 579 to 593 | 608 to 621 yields 0.8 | 197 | 208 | 204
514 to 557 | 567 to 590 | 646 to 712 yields 0.2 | 193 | 205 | 197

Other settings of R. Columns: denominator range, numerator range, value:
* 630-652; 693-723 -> 1.10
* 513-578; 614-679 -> 1.05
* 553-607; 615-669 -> 1.04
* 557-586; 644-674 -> 1.03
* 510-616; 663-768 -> 1.06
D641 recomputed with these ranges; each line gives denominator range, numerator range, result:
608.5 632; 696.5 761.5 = 1.01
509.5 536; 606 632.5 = 1.12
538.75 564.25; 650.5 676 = 1.05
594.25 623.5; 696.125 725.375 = 1.12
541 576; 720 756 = 1.03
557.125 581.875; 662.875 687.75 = 1.04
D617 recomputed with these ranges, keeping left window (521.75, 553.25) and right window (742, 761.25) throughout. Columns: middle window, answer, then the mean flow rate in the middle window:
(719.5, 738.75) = -0.048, 204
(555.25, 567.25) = 0.022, 193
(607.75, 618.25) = -0.066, 208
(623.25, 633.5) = -0.084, 212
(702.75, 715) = -0.231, 242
